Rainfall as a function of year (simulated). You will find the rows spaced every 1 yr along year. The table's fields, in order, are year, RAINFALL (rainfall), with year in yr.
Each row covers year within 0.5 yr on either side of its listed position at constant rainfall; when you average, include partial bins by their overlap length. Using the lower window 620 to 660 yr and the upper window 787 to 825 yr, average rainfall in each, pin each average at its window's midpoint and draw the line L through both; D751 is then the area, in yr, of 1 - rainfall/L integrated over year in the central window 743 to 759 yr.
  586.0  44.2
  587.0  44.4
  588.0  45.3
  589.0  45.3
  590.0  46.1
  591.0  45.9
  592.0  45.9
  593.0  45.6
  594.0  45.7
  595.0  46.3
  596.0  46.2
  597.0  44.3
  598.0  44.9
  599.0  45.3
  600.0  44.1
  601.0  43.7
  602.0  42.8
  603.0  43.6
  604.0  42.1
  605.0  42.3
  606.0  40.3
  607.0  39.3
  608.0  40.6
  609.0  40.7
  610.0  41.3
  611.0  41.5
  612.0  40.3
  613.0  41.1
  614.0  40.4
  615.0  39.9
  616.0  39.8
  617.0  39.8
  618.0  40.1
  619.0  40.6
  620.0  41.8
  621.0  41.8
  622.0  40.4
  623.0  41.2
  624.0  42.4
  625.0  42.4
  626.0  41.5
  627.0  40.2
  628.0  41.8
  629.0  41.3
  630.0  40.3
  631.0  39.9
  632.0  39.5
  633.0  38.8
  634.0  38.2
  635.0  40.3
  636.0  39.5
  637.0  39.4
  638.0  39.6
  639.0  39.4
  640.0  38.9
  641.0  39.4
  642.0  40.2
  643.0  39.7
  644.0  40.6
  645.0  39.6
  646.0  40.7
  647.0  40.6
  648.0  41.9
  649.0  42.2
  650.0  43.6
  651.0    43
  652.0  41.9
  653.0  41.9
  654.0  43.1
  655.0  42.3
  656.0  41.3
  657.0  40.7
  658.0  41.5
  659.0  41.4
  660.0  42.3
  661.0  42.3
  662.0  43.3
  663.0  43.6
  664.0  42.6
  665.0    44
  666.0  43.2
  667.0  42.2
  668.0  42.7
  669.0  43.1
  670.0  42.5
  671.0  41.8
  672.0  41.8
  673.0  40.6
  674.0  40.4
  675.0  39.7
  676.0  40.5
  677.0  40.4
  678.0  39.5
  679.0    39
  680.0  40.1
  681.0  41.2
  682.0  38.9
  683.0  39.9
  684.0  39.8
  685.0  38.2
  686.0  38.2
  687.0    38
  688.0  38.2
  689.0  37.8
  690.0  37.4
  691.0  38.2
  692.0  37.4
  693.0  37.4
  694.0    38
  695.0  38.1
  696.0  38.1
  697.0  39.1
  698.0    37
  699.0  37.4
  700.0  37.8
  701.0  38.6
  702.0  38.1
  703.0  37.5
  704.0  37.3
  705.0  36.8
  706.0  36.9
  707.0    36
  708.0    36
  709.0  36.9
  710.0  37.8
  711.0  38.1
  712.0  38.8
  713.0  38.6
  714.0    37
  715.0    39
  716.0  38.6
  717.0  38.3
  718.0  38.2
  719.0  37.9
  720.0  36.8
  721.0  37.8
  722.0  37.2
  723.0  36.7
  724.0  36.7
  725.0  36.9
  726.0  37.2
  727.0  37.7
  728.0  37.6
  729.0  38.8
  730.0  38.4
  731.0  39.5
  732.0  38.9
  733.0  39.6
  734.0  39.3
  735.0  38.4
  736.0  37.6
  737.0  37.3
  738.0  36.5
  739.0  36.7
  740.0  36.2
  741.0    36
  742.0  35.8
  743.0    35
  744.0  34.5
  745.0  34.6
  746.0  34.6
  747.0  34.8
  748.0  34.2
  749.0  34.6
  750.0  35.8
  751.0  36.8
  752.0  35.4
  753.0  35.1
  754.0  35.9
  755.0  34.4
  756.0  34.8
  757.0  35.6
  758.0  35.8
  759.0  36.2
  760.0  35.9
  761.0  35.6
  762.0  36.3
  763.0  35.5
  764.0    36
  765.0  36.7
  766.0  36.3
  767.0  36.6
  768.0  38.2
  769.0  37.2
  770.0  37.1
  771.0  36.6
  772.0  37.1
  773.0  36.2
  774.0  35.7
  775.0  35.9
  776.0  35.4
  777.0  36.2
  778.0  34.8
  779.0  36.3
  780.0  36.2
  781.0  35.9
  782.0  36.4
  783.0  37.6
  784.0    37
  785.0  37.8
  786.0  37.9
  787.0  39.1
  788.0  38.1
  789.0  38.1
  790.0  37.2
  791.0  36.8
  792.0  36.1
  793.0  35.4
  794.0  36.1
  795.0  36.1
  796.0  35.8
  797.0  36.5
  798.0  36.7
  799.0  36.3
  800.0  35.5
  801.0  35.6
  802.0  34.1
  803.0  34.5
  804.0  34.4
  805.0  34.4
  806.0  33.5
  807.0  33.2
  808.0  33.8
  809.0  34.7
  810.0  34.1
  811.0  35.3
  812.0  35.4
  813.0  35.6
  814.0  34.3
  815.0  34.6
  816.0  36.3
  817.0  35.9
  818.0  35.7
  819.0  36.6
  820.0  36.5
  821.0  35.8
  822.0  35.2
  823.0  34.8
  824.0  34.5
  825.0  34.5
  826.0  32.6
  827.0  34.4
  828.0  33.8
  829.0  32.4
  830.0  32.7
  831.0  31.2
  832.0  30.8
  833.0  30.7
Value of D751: 0.9 yr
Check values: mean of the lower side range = 40.9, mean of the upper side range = 35.5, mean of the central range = 35.2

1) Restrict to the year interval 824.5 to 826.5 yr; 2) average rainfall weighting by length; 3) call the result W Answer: 33.5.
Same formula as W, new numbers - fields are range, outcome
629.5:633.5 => 39.6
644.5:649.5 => 41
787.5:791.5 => 37.5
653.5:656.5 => 42.2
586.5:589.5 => 45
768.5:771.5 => 37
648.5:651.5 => 42.9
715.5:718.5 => 38.4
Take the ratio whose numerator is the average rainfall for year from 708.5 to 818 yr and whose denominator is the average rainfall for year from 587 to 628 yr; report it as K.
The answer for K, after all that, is 0.85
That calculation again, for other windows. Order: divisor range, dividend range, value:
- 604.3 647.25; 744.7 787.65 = 0.89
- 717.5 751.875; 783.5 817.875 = 0.97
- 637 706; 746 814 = 0.89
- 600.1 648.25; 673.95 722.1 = 0.94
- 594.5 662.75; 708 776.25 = 0.89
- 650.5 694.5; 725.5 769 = 0.90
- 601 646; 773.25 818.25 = 0.88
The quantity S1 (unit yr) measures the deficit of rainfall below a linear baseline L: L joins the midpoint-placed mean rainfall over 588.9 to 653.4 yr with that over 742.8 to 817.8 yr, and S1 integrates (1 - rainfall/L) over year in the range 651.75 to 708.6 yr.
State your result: -0.5 yr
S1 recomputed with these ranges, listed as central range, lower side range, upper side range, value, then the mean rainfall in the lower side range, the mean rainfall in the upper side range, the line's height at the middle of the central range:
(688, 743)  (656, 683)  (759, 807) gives 2.4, 41.5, 36.2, 39.4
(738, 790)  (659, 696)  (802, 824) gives 1.0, 40.3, 35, 36.9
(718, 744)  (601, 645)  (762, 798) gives 0.3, 40.6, 36.6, 37.9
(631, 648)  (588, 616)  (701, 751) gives 0.7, 43.1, 37.1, 41.3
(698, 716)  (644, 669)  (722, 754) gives 0.5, 42.1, 36.7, 38.8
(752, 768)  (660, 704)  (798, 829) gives 0.5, 39.9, 34.9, 36.9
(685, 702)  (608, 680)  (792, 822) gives 0.6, 41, 35.3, 39.3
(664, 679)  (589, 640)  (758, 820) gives -0.6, 41.8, 36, 39.9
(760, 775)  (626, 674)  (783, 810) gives 0.2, 41.2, 35.9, 37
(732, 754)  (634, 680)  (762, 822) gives 1.0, 41.2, 36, 37.9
